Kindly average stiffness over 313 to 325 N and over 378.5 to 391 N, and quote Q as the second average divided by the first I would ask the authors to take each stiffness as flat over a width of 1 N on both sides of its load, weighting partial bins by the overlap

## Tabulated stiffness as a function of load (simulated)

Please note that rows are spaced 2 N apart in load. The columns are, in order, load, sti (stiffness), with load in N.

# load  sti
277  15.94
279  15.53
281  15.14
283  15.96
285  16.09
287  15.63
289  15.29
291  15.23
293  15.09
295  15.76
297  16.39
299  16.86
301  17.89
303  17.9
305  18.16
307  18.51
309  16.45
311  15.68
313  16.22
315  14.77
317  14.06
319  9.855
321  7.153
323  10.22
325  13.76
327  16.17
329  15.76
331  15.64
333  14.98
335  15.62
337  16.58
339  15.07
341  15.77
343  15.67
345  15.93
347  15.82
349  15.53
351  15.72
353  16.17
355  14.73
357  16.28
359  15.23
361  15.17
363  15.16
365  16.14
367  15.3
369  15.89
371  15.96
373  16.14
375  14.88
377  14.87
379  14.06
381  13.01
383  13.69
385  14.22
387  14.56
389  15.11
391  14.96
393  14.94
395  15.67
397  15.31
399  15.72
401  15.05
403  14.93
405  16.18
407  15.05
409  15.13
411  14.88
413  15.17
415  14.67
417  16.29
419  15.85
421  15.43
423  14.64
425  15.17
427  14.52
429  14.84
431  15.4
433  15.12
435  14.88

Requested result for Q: 1.2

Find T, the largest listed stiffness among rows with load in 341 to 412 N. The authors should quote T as 16.28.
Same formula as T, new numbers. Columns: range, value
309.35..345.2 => 16.58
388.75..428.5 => 16.29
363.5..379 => 16.14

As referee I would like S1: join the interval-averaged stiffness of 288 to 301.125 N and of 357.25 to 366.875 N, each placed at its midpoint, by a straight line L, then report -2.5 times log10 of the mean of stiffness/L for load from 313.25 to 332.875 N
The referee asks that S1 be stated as 0.19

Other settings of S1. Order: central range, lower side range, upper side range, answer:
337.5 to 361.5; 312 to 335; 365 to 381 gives -0.09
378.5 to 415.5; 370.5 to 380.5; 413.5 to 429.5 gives 0.02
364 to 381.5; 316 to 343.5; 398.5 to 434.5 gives -0.04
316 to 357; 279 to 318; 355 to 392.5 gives 0.07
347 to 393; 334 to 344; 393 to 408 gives 0.03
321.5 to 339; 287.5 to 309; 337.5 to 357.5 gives 0.10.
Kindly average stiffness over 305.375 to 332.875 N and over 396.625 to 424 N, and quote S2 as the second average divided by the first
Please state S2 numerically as 1.1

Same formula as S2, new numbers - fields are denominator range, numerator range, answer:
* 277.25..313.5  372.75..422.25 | 0.92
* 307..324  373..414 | 1.11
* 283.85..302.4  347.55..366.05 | 0.97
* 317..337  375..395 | 1.08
